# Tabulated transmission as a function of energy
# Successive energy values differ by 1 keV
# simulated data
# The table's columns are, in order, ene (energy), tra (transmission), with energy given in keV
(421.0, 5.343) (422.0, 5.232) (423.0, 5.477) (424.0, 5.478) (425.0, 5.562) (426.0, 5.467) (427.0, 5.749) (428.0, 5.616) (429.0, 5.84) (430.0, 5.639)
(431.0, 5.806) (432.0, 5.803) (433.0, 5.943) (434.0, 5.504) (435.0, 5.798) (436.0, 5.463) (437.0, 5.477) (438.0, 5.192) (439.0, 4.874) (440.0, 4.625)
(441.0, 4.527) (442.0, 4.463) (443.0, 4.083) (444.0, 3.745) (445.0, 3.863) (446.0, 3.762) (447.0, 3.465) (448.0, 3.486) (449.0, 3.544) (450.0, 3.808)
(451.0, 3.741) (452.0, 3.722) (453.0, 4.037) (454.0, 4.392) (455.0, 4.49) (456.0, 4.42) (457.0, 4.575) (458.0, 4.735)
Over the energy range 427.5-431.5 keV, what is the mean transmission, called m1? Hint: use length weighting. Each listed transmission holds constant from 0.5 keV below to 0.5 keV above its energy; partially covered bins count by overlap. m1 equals 5.73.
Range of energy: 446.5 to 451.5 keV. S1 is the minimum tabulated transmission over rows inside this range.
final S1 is 3.465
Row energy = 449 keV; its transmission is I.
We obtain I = 3.544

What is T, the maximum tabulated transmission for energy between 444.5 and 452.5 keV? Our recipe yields 3.863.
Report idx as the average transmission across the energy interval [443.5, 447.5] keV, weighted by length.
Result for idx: 3.71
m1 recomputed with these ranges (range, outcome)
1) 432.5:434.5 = 5.72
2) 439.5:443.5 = 4.42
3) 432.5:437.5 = 5.64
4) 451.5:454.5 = 4.05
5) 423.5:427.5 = 5.56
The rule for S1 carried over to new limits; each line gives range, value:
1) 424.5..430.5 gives 5.467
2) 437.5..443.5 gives 4.083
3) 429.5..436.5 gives 5.463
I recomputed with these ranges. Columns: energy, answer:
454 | 4.392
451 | 3.741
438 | 5.192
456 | 4.42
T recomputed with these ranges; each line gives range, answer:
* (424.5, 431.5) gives 5.84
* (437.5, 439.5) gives 5.192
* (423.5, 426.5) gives 5.562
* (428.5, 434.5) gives 5.943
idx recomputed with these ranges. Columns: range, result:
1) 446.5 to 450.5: 3.58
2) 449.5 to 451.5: 3.77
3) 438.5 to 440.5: 4.75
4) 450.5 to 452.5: 3.73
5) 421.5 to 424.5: 5.4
